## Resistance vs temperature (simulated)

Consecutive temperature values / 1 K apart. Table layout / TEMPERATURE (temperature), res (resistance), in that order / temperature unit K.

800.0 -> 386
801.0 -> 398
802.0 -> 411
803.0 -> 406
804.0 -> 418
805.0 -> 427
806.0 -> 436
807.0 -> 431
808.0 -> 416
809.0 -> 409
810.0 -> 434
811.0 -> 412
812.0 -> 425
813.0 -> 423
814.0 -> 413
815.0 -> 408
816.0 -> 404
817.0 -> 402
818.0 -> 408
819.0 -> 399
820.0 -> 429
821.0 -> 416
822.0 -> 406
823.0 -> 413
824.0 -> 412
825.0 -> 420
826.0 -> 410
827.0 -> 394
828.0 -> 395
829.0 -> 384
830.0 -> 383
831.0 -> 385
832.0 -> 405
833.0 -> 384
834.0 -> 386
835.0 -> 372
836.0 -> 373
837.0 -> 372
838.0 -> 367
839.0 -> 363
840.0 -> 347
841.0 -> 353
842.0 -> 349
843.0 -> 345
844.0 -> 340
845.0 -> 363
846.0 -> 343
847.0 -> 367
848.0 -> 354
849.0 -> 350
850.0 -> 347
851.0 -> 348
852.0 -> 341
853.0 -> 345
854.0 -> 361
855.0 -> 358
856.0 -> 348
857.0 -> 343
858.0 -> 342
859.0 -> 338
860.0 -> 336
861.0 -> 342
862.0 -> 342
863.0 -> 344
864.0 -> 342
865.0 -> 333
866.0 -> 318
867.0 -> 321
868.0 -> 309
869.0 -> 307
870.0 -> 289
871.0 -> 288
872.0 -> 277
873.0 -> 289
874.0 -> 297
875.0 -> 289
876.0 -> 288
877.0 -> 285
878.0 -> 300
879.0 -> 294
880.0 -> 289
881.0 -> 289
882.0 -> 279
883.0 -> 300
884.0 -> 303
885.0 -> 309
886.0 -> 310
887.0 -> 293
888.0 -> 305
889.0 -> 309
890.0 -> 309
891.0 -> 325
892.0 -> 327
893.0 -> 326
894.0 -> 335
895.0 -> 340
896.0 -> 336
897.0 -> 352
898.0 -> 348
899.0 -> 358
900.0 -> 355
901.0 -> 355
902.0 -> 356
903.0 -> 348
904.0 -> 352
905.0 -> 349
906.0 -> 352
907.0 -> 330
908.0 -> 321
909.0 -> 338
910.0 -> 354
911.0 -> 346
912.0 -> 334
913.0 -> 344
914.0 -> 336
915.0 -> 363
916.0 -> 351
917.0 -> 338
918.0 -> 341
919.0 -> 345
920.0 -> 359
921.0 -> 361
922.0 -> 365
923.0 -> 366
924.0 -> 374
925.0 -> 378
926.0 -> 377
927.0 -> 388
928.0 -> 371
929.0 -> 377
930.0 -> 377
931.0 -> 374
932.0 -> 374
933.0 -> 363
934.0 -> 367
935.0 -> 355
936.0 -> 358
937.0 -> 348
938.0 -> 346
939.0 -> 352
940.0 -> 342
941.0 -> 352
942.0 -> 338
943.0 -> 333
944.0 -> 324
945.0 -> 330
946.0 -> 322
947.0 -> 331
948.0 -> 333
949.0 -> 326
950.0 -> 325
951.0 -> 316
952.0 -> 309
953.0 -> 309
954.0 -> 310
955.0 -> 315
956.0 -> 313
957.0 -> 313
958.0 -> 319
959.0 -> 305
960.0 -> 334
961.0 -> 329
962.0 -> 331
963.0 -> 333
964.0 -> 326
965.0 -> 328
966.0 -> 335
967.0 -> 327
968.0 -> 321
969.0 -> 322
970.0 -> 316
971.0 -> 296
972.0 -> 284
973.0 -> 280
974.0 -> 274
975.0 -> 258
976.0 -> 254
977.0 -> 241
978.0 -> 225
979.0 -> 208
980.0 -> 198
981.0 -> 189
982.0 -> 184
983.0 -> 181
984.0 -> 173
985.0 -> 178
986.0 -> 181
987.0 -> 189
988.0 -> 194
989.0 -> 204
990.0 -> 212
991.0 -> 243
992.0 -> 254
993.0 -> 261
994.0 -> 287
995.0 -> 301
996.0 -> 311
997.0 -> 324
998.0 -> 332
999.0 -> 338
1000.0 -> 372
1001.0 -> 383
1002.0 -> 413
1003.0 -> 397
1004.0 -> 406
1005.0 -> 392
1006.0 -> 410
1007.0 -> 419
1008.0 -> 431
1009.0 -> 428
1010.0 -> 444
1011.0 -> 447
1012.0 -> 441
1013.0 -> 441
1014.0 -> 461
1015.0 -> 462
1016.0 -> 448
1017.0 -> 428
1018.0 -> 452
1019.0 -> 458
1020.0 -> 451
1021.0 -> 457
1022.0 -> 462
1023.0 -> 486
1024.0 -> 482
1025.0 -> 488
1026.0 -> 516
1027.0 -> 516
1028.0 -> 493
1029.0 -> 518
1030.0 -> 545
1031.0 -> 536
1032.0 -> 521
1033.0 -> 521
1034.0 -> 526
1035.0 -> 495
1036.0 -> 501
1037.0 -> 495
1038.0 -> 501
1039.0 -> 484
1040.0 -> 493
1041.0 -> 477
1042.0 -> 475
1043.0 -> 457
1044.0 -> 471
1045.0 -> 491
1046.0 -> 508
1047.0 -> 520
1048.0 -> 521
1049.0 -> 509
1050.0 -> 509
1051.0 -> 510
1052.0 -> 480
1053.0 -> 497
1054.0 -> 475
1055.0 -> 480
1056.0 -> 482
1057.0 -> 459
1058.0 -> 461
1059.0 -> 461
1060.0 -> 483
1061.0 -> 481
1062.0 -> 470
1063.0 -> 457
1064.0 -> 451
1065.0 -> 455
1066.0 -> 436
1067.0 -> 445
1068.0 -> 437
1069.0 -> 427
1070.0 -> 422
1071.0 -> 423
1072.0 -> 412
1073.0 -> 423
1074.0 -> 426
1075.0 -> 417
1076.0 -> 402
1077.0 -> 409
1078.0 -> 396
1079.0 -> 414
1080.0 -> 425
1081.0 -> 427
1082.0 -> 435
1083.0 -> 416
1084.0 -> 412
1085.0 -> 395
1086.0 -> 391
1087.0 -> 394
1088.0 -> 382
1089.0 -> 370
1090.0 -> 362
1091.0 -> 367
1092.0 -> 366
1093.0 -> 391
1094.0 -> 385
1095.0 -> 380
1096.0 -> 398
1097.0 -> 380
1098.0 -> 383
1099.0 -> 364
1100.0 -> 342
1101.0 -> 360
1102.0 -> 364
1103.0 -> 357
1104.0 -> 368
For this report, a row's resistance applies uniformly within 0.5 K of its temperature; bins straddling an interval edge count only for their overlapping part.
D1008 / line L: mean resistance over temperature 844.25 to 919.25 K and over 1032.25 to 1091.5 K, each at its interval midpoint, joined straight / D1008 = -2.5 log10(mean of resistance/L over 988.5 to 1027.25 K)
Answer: 0.058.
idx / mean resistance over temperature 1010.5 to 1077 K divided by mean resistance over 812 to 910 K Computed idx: 1.4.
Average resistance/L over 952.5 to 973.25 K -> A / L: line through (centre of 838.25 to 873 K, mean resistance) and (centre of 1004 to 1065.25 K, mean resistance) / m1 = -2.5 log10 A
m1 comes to 0.31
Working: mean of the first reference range 338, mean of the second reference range 476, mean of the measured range 317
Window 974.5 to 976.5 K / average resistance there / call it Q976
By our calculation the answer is 256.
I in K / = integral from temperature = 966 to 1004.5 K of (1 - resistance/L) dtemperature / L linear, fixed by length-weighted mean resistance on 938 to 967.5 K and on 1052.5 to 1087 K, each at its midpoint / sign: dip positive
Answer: 9.2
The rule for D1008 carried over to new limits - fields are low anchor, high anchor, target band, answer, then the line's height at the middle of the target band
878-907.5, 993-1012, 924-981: 0.10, 354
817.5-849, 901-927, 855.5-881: 0.18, 369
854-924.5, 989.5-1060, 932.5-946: 0.08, 372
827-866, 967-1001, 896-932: -0.16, 308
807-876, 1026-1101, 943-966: 0.26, 408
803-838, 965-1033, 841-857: 0.14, 397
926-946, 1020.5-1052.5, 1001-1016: 0.08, 459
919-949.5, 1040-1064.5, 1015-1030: -0.06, 451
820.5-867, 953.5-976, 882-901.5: 0.06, 343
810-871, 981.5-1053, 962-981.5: 0.39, 402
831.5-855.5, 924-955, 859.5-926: 0.08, 353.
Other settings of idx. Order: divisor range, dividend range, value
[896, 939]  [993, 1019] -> 1.12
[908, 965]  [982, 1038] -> 1.15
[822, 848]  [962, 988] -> 0.68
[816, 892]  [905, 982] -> 0.95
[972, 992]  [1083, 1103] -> 1.75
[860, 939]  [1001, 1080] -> 1.38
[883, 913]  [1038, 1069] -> 1.43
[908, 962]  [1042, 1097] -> 1.27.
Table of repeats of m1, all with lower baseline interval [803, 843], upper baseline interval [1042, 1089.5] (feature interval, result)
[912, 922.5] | 0.19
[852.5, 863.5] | 0.18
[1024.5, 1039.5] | -0.16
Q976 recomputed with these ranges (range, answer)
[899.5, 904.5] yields 353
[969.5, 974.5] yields 290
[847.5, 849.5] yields 352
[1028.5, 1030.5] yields 532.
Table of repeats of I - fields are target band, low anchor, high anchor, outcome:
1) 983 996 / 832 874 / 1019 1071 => 6.4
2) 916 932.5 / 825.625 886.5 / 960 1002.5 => -3.4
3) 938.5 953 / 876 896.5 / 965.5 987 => -3.4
